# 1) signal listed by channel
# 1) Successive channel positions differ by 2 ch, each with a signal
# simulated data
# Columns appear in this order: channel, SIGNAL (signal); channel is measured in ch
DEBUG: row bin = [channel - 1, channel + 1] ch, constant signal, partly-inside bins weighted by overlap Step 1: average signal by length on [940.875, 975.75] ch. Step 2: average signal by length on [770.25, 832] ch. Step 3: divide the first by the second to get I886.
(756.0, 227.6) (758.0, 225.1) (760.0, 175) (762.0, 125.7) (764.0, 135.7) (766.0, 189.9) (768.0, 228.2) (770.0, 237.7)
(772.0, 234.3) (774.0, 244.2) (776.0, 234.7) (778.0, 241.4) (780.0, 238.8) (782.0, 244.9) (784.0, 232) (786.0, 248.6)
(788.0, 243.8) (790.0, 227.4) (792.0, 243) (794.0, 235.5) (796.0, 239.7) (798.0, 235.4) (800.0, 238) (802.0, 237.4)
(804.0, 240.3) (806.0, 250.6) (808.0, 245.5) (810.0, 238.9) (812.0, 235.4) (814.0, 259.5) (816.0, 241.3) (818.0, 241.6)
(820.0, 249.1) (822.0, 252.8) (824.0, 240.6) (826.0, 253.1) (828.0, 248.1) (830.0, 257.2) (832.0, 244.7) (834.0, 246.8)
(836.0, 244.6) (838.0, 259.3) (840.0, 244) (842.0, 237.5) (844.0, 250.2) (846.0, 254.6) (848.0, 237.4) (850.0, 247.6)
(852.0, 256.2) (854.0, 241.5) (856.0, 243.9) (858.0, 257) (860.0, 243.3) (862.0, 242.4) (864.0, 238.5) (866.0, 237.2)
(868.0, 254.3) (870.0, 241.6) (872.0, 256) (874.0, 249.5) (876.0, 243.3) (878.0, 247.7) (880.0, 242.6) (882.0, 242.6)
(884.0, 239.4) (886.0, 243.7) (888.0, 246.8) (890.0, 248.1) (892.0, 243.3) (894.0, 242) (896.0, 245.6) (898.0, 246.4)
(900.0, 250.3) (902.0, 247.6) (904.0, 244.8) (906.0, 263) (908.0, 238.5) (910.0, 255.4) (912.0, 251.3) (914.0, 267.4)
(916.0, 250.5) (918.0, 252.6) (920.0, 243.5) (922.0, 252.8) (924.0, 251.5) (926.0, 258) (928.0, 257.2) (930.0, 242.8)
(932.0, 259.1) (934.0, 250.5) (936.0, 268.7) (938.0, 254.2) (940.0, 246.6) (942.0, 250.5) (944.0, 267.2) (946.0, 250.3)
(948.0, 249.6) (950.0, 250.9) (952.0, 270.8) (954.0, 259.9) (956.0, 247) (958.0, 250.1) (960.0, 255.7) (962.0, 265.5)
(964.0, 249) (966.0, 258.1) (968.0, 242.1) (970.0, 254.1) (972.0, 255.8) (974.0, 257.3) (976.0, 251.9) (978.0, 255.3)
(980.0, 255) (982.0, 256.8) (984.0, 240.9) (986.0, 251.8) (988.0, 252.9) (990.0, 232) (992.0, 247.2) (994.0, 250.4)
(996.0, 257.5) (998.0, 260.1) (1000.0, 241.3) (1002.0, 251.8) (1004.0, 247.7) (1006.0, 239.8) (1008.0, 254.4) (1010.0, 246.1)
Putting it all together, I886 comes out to 1.05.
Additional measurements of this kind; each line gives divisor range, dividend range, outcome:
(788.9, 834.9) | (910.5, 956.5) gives 1.05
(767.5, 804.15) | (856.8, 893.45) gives 1.03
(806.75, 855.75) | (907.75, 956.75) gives 1.03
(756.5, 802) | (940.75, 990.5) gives 1.14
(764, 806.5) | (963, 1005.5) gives 1.07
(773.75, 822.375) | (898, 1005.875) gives 1.05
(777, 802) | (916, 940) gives 1.06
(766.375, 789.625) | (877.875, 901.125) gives 1.03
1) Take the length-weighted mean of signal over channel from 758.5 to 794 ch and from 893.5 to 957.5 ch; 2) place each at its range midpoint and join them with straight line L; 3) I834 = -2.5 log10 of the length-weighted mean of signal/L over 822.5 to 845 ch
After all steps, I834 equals -0.07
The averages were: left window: 220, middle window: 248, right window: 253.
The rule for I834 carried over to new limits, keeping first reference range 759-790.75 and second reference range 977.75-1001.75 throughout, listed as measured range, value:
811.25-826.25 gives -0.10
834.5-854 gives -0.09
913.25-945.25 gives -0.06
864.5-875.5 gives -0.07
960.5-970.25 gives -0.03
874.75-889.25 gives -0.05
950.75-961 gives -0.05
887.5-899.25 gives -0.05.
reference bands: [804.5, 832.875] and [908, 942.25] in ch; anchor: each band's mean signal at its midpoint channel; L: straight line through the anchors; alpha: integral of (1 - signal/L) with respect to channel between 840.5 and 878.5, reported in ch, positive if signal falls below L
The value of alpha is 0.5 ch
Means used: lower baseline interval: 247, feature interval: 246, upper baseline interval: 253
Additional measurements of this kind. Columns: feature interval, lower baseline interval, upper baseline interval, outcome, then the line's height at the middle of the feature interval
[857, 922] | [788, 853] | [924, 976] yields 0.7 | 250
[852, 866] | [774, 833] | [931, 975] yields 0.1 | 247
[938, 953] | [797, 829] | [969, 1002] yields -0.3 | 250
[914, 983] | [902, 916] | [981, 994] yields -1.2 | 250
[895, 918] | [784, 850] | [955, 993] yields -0.2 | 248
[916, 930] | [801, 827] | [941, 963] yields 0.1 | 254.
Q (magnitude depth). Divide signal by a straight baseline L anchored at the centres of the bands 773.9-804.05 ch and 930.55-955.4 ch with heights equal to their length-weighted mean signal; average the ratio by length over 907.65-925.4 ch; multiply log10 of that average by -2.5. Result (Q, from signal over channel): 0.004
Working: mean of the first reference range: 239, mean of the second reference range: 256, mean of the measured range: 252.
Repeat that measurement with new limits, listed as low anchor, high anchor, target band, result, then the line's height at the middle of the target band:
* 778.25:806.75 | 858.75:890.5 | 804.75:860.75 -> -0.022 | 242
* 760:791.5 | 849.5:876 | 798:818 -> -0.060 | 230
